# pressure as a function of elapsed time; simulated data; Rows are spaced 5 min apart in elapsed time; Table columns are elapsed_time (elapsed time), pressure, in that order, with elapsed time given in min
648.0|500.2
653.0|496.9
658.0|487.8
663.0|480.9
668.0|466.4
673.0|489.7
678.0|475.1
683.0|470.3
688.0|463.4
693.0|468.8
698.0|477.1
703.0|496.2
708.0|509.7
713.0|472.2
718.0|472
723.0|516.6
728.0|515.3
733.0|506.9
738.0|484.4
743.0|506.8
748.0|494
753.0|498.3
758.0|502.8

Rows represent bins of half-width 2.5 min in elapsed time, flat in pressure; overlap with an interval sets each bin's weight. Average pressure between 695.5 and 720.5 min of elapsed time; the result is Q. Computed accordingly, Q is 485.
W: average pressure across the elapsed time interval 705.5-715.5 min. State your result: 491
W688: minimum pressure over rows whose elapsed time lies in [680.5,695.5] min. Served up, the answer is 463.4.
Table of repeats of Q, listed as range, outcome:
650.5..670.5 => 483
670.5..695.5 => 473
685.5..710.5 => 483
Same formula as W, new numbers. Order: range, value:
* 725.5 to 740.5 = 502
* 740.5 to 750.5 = 500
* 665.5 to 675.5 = 478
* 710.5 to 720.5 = 472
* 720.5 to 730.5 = 516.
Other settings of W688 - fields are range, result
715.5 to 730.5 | 472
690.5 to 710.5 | 468.8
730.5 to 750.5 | 484.4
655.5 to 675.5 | 466.4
